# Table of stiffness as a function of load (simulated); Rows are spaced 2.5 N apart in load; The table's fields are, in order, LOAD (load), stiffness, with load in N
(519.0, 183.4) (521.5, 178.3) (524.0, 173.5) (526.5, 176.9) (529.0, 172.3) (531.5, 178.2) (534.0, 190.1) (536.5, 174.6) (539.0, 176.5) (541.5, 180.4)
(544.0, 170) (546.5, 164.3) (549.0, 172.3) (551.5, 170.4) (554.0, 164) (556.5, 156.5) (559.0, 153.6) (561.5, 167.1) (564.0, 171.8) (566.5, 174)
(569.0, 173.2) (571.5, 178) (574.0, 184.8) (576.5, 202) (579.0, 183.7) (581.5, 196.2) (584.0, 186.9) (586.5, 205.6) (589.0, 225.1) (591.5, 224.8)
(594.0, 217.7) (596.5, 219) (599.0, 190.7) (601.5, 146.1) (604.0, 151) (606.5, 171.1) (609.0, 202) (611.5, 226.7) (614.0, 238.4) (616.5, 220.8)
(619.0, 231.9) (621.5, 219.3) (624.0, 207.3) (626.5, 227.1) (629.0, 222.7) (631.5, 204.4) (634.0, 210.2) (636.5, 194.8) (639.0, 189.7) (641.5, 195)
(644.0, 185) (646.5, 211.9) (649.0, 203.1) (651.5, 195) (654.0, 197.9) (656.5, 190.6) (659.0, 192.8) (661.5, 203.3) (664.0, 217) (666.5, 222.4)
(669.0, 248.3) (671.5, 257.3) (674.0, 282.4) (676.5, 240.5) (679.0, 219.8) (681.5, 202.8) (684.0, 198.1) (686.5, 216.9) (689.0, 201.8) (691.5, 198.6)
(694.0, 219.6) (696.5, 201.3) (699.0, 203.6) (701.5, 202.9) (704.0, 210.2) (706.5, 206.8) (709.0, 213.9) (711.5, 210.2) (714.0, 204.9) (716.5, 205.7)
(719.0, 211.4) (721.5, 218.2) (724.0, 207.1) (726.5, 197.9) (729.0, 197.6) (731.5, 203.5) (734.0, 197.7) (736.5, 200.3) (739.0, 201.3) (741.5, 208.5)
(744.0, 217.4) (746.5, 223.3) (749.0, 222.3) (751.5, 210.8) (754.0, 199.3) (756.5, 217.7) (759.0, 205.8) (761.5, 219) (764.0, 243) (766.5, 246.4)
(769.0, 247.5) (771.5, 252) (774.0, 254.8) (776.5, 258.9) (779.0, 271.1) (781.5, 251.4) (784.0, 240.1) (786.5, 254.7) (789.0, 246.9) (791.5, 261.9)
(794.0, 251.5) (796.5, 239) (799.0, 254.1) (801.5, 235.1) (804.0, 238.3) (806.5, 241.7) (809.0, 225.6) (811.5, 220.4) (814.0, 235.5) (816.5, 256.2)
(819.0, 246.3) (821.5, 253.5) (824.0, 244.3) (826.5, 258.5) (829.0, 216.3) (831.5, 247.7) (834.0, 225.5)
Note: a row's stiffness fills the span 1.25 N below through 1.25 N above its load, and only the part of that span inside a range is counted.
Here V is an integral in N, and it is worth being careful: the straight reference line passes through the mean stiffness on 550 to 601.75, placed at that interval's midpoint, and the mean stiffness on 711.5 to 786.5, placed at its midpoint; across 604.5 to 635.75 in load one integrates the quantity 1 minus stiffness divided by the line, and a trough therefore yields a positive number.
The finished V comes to -2.88 N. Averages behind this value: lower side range 186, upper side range 222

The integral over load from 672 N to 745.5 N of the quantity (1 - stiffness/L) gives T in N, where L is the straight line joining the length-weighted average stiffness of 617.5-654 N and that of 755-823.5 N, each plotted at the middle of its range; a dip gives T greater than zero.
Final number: 4.2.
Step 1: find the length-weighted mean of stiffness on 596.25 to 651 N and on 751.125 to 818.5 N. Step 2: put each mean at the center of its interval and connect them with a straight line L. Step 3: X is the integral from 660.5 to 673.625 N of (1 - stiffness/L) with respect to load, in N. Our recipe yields -1.28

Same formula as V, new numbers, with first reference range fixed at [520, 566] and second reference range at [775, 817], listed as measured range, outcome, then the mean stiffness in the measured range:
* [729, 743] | 1.6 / 202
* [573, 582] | -0.5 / 191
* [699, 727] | 1.7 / 208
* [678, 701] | 0.9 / 207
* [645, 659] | 0.3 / 199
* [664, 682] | -2.5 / 239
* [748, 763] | 1.4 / 213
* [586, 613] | -1.5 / 198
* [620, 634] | -1.4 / 216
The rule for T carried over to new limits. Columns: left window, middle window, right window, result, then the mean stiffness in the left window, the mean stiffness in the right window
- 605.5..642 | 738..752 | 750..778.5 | 1.0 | 211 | 233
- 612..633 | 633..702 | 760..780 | 5.7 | 222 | 248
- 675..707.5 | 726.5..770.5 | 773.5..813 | 3.0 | 210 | 246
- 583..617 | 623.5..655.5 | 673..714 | 0.5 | 202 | 214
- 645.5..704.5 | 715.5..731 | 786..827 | 1.3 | 214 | 244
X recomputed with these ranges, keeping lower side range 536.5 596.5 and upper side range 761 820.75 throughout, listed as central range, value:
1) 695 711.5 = 1.1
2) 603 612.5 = 0.3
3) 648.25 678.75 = -1.5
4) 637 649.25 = 0.5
